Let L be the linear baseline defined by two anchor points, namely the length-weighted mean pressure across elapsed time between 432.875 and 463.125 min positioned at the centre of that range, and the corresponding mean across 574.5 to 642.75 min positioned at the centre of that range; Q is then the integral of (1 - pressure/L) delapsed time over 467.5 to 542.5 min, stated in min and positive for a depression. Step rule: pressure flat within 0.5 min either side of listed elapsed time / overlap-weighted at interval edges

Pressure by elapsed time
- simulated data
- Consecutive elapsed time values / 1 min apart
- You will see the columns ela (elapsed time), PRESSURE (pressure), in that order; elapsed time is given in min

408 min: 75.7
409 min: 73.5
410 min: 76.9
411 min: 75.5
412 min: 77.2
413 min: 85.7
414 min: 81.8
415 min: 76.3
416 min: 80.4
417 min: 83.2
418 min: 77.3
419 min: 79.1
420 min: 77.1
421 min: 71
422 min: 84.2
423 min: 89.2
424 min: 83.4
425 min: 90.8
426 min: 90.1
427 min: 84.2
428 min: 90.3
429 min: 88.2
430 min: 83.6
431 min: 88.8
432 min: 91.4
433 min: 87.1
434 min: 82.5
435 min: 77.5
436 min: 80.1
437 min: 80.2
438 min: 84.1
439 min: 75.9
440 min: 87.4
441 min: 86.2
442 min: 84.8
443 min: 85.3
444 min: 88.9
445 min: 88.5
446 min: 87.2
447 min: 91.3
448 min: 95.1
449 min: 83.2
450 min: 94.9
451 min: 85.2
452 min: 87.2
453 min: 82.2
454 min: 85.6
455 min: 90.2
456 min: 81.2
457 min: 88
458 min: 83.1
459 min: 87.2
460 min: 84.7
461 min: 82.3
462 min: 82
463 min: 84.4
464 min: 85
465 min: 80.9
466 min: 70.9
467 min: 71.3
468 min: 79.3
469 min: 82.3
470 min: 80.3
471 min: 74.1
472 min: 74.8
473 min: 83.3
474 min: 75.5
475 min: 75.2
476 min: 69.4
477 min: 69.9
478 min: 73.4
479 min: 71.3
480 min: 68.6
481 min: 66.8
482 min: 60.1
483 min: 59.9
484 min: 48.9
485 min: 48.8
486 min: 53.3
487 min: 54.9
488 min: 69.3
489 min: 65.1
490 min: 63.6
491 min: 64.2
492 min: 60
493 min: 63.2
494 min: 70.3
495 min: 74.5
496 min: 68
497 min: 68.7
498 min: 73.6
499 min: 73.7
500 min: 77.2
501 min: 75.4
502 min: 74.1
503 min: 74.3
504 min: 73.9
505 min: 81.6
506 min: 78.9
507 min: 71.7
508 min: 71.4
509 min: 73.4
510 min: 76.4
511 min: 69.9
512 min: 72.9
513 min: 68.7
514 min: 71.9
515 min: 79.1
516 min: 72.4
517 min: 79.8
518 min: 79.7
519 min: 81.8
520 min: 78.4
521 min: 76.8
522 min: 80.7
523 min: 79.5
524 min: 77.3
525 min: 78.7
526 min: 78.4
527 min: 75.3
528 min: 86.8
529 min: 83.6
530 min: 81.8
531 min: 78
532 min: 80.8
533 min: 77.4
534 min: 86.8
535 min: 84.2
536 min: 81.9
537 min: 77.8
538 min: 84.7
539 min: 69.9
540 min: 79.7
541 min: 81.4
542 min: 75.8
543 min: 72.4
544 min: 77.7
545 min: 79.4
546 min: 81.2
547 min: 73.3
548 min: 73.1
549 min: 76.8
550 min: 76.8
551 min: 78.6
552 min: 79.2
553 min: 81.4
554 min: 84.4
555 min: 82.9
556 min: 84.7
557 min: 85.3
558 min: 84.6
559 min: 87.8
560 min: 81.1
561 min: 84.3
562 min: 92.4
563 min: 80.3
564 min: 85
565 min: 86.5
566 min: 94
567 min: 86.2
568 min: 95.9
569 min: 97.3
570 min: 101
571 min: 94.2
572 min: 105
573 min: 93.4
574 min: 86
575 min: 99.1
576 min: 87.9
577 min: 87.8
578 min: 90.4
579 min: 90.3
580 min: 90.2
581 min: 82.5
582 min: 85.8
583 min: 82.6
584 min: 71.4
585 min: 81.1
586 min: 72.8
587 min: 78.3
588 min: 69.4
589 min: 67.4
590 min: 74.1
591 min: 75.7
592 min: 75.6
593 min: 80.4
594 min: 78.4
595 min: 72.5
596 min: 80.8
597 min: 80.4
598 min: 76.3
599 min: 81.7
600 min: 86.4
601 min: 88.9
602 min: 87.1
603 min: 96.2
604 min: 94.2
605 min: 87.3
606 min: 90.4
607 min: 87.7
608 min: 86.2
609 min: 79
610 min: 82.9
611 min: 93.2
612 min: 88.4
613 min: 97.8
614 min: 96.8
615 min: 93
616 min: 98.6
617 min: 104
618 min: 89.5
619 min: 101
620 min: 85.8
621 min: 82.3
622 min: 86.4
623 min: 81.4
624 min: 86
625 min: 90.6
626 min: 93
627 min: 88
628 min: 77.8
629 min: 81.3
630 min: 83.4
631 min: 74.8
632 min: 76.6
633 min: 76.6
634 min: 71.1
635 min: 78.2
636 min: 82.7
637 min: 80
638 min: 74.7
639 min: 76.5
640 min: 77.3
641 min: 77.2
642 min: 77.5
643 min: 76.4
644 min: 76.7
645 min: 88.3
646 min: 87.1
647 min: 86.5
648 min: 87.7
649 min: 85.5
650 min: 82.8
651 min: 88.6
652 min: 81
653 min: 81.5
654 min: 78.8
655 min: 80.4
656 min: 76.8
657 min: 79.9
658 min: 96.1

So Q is 9.8 min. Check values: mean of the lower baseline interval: 85.3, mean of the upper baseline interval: 83.8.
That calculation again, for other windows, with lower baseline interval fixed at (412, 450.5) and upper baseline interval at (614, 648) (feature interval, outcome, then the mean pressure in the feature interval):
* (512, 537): 1.6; 79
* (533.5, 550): 1.1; 78.5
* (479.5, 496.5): 4.4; 62.3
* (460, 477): 1.3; 78.1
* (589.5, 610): 0.3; 83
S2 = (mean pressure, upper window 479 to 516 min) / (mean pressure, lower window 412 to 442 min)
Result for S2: 0.8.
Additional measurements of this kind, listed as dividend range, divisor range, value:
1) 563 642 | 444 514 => 1.13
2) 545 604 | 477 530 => 1.17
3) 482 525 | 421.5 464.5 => 0.83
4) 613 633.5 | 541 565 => 1.08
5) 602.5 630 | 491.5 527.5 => 1.20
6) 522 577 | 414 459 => 0.98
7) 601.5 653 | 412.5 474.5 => 1.02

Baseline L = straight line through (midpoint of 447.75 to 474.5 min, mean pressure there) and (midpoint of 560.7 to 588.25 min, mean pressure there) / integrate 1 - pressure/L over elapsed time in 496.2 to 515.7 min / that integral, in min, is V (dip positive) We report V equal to 2.5 min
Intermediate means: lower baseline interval 82.6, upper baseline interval 87.7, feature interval 73.9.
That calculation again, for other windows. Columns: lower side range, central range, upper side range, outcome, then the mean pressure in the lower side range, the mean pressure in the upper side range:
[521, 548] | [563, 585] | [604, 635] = -1.82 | 79.2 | 87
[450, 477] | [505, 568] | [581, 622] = 2.42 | 81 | 84.5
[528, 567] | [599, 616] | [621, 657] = -1.75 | 81.4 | 81.4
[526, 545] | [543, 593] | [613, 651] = -1.53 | 79.7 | 84.4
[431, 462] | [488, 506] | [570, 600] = 2.92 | 85.6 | 82.8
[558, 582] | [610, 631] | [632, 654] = -1.47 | 90.2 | 80.5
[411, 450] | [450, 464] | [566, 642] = -0.15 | 84.2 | 85.1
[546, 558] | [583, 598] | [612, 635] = 1.41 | 79.9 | 86.9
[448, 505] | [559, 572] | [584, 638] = -1.58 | 74.3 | 83.8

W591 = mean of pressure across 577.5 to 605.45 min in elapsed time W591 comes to 81.4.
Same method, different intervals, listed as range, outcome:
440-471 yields 84.5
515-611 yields 82.7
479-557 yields 74.3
